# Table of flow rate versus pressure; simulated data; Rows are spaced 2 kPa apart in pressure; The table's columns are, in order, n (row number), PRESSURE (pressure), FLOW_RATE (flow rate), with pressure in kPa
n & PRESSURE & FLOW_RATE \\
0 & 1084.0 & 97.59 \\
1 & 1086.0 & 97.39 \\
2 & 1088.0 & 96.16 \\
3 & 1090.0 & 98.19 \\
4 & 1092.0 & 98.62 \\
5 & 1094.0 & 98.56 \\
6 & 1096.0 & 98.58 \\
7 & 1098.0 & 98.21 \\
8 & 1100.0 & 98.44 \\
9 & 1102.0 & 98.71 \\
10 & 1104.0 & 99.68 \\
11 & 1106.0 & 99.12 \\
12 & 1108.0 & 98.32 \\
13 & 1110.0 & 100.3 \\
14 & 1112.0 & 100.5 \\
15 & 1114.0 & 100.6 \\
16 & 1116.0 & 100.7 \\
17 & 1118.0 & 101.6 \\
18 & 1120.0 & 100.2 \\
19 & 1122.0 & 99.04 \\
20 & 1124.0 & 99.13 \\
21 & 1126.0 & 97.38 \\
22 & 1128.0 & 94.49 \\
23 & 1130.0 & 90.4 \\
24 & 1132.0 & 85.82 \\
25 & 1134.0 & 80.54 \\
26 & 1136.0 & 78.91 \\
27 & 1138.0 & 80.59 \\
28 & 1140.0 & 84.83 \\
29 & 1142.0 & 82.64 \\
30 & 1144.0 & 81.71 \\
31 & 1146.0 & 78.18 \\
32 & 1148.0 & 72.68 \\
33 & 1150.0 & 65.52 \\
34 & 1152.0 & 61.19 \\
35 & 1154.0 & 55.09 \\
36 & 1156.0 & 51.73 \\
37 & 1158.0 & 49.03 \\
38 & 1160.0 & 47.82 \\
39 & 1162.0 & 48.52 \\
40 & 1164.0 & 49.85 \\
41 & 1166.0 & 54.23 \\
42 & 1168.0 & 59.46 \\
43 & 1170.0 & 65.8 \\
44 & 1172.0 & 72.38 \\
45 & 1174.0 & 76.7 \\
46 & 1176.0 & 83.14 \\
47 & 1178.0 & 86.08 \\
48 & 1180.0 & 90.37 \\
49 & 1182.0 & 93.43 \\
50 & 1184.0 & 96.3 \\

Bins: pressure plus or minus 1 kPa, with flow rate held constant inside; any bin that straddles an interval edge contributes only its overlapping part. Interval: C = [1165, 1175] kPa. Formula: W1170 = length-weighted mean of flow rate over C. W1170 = 65.7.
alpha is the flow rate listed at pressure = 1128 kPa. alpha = 94.49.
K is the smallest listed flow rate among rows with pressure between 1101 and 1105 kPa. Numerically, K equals 98.71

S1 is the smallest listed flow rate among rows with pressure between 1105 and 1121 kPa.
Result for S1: 98.32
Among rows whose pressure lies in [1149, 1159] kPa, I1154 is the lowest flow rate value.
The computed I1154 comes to 49.03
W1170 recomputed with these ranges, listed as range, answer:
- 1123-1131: 95.3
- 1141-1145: 82.2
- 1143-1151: 74.5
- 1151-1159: 54.3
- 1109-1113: 100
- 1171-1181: 81.7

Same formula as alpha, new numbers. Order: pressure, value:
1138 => 80.59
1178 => 86.08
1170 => 65.8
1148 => 72.68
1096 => 98.58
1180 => 90.37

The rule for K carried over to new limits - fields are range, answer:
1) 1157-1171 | 47.82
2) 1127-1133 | 85.82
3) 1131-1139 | 78.91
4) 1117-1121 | 100.2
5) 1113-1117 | 100.6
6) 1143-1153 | 61.19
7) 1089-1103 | 98.19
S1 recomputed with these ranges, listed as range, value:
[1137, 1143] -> 80.59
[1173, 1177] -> 76.7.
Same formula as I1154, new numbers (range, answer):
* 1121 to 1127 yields 97.38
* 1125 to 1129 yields 94.49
